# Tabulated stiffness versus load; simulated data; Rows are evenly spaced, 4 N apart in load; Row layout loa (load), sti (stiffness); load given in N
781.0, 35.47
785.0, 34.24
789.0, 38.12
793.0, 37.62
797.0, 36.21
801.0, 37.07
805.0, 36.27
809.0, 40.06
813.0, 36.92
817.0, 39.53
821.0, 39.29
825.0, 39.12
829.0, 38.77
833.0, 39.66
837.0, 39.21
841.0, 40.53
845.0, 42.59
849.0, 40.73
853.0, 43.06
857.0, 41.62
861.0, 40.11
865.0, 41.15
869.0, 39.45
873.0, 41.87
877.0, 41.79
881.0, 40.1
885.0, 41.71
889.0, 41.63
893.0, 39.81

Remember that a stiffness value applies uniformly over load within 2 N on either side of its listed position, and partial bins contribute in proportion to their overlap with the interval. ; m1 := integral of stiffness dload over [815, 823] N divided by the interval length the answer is 39.4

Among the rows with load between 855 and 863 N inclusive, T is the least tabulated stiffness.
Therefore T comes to 40.11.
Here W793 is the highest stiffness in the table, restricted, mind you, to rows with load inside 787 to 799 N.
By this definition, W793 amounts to 38.12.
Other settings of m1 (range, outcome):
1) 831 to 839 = 39.4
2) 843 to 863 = 41.6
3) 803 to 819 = 38.2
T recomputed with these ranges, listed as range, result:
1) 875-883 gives 40.1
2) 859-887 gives 39.45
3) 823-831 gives 38.77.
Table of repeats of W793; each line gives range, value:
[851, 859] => 43.06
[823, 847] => 42.59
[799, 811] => 40.06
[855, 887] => 41.87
